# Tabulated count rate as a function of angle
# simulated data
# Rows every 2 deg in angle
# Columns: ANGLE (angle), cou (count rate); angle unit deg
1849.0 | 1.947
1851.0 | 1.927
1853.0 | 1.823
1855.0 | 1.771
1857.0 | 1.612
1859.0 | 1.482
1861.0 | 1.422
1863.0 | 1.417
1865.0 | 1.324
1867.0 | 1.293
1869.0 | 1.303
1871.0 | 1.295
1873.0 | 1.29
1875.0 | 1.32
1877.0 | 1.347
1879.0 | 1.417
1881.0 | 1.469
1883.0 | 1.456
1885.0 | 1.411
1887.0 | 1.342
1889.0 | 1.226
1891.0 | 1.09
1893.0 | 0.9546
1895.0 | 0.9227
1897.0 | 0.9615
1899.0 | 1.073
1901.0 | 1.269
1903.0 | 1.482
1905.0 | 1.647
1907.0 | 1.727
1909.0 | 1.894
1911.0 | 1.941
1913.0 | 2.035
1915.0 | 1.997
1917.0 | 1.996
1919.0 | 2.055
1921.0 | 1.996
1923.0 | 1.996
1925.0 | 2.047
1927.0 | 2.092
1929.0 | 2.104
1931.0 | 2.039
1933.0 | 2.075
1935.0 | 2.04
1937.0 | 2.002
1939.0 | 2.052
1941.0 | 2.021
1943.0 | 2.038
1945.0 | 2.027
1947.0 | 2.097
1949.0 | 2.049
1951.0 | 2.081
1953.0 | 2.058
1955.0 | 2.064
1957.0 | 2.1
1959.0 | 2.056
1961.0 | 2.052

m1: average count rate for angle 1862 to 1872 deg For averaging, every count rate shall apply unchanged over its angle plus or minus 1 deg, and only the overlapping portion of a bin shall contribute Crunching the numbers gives 1.33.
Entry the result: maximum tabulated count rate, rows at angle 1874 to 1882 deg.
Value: 1.469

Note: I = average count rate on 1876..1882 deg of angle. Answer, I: 1.41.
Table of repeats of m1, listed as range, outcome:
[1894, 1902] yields 1.06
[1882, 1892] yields 1.3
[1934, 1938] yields 2.02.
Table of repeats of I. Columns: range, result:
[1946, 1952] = 2.08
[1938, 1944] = 2.04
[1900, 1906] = 1.47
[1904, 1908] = 1.69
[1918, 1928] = 2.04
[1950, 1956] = 2.07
